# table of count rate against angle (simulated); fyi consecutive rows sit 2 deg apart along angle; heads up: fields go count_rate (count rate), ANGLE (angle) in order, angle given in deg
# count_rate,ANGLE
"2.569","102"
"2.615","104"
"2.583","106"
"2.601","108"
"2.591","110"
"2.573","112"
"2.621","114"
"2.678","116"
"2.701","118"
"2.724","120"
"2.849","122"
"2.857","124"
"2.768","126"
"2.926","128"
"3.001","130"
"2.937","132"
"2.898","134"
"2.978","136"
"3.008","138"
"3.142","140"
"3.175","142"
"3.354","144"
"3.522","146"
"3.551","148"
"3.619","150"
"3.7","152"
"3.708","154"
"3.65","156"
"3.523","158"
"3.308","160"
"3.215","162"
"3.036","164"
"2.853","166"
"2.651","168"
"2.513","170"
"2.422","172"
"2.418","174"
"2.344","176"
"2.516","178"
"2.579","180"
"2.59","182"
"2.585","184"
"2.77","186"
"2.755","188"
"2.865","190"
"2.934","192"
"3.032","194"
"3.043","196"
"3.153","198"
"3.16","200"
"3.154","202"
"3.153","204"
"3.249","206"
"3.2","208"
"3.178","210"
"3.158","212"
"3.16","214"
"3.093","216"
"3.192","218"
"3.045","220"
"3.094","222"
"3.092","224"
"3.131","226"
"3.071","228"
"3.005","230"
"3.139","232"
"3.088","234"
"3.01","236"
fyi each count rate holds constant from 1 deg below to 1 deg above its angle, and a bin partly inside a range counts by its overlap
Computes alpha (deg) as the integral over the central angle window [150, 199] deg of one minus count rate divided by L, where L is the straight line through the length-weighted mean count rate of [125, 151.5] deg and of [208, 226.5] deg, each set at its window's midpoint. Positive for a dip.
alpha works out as 3.2 deg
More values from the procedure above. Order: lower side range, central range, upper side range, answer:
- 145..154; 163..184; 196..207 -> 5.01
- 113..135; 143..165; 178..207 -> -4.72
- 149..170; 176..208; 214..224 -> 2.95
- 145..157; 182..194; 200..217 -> 1.96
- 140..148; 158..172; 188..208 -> 1.33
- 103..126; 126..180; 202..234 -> -4.20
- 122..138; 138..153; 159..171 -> -2.51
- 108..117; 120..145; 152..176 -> -1.84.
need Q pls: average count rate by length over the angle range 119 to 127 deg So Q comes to 2.8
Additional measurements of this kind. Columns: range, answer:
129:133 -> 2.97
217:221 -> 3.12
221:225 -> 3.09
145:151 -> 3.56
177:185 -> 2.57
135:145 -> 3.13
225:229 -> 3.1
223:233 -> 3.09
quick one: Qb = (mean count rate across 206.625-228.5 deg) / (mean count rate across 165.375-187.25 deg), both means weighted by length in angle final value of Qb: 1.2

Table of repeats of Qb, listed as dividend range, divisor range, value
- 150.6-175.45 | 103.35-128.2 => 1.14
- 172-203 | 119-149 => 0.91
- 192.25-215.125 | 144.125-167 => 0.92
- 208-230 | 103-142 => 1.11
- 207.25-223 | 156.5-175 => 1.08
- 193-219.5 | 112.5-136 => 1.12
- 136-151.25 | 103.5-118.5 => 1.27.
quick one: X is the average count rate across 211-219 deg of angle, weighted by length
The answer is 3.15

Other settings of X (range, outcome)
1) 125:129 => 2.85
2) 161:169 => 2.94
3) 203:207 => 3.2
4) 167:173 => 2.53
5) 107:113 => 2.59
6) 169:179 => 2.44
